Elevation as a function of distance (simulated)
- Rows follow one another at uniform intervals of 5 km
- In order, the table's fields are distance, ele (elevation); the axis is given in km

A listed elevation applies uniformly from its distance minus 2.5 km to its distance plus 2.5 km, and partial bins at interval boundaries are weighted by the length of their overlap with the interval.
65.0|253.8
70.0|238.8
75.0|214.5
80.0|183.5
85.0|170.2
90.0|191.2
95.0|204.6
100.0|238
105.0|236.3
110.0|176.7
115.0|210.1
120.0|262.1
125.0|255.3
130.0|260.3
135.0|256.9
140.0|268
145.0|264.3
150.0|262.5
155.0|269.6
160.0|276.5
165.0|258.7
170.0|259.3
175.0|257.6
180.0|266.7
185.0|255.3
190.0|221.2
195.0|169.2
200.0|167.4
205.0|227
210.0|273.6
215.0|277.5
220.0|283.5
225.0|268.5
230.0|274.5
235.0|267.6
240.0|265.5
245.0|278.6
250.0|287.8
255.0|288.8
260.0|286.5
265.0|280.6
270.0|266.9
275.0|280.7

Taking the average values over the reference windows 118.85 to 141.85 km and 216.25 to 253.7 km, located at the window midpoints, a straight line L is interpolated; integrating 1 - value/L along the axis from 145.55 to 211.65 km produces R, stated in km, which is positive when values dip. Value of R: 5.8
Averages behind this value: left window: 260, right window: 276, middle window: 244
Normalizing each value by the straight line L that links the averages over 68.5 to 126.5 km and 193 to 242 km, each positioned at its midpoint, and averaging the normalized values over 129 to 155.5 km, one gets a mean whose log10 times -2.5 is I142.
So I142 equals -0.163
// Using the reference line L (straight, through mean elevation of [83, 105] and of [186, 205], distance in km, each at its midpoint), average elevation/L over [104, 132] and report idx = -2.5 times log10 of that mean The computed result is -0.15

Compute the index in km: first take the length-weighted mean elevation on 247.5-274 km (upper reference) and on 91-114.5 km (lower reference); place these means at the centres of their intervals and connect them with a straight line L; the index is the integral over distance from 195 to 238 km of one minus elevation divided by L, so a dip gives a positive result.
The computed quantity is 2.1 km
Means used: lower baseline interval 212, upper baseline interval 282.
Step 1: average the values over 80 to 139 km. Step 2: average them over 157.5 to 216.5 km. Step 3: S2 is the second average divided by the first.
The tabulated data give 1.08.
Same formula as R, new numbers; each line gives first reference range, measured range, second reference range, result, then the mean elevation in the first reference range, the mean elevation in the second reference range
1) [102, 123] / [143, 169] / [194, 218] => -4.8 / 223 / 228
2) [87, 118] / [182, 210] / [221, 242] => 4.3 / 210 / 270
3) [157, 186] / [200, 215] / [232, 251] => 1.5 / 263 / 274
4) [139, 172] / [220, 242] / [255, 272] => 0.4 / 266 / 280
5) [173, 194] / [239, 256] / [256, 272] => -0.5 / 244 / 279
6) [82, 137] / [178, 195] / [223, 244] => 1.1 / 223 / 270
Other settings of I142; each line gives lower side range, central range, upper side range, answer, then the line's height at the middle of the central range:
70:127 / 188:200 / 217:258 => 0.338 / 257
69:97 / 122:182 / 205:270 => -0.134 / 233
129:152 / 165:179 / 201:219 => -0.004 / 259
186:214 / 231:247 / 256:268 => -0.048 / 259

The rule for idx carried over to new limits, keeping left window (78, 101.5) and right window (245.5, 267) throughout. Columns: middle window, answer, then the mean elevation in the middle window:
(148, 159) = -0.16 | 268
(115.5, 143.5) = -0.18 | 257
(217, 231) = -0.03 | 276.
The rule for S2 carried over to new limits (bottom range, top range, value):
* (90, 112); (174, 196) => 1.12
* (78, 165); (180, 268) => 1.09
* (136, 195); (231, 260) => 1.09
